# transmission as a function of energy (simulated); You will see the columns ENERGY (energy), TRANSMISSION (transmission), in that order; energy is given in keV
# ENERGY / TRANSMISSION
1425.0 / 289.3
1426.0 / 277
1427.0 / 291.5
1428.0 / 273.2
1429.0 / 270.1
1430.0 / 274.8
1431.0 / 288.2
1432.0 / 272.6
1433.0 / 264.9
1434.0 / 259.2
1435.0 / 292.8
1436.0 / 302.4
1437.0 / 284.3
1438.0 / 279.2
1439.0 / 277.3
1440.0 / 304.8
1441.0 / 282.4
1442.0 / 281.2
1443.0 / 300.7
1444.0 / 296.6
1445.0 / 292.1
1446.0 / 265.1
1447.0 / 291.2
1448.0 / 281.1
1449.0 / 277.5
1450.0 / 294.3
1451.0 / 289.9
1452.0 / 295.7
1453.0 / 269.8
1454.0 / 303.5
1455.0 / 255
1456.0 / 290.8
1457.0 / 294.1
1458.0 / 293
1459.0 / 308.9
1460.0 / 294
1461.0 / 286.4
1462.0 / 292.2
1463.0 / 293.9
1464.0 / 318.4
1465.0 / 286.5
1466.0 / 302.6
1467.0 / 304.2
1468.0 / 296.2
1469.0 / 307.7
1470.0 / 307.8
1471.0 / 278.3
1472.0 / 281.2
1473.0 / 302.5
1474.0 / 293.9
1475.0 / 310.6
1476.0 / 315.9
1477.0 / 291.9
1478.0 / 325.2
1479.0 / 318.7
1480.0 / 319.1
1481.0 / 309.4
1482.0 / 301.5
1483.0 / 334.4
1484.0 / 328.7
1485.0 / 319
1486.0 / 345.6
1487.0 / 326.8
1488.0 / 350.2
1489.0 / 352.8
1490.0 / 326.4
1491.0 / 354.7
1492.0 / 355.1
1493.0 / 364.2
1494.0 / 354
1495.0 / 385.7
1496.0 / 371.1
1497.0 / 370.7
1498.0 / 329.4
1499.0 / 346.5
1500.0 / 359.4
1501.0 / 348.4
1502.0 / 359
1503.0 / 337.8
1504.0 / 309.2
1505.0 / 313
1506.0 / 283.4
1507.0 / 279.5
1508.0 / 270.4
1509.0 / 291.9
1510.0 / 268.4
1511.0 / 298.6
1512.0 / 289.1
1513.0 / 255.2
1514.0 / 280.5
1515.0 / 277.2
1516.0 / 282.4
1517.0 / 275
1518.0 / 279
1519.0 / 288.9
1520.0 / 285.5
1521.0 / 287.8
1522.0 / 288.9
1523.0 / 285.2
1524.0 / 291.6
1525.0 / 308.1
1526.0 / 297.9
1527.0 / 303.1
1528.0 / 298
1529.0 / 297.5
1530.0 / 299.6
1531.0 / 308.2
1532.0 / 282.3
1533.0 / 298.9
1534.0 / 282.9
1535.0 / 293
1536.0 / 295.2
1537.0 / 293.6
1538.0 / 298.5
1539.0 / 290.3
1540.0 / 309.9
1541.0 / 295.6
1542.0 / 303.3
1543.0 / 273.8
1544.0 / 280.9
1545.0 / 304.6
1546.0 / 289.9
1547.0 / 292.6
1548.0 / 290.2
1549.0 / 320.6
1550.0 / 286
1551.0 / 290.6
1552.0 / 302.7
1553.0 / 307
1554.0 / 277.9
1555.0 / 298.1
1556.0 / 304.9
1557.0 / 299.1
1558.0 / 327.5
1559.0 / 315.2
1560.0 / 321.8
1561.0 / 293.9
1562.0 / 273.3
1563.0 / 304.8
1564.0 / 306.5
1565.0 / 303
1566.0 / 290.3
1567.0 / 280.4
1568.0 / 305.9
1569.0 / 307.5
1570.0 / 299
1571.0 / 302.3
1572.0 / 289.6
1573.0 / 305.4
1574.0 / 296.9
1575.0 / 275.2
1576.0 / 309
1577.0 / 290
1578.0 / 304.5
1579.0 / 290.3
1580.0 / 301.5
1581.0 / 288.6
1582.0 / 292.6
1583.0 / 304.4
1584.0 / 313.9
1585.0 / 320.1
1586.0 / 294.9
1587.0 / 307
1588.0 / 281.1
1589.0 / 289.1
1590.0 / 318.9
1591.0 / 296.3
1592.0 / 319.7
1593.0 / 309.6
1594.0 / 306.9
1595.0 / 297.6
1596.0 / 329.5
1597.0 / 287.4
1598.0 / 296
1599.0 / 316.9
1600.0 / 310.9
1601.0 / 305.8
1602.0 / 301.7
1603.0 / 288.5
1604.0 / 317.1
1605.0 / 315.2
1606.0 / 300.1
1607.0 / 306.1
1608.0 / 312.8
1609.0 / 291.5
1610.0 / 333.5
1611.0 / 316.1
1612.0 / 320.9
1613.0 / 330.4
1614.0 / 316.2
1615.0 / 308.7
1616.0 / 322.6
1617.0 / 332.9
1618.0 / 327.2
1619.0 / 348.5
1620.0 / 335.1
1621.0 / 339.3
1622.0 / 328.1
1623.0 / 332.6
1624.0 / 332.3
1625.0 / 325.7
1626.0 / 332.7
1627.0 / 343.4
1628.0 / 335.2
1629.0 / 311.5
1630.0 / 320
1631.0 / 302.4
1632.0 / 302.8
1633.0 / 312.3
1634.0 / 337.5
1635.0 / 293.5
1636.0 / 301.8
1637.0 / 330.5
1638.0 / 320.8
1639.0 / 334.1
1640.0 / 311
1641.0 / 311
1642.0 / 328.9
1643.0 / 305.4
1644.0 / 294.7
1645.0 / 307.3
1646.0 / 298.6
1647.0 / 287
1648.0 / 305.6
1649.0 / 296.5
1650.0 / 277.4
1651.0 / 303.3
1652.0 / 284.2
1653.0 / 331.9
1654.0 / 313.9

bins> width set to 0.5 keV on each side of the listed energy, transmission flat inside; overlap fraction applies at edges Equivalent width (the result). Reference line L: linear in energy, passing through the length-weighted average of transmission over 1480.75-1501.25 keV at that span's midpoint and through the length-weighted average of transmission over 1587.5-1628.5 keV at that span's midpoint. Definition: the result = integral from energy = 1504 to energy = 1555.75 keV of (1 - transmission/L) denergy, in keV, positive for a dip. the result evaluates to 6.8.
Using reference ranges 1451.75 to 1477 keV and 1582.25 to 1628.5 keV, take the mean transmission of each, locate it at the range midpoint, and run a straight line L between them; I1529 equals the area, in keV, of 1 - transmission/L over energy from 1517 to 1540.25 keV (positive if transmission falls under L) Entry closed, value 0.83 keV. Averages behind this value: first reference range 295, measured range 294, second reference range 315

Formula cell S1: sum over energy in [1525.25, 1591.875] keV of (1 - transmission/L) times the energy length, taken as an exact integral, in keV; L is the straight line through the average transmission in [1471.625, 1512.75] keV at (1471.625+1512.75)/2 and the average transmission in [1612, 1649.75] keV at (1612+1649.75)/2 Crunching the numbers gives 4.8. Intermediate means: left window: 324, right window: 319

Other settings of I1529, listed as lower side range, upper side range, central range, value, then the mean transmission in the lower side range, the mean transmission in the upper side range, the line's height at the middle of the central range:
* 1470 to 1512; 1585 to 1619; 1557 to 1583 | 1.2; 323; 310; 314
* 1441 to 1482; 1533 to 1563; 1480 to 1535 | -3.0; 295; 297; 296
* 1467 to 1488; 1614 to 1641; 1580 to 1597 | 0.9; 312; 324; 320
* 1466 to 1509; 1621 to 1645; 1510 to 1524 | 1.8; 324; 320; 323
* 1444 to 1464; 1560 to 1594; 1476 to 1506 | -4.6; 289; 299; 292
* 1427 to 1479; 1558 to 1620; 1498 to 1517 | -0.4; 290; 306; 297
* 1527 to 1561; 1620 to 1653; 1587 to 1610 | 0.2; 298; 315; 308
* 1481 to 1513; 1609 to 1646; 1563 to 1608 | 3.0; 328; 321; 323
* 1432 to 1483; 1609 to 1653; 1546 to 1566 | 0.4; 294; 317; 307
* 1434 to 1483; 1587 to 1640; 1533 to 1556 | 0.9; 295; 316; 306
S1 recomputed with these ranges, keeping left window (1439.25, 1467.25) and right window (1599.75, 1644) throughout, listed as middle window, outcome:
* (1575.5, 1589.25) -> 0.6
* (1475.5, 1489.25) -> -1.3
